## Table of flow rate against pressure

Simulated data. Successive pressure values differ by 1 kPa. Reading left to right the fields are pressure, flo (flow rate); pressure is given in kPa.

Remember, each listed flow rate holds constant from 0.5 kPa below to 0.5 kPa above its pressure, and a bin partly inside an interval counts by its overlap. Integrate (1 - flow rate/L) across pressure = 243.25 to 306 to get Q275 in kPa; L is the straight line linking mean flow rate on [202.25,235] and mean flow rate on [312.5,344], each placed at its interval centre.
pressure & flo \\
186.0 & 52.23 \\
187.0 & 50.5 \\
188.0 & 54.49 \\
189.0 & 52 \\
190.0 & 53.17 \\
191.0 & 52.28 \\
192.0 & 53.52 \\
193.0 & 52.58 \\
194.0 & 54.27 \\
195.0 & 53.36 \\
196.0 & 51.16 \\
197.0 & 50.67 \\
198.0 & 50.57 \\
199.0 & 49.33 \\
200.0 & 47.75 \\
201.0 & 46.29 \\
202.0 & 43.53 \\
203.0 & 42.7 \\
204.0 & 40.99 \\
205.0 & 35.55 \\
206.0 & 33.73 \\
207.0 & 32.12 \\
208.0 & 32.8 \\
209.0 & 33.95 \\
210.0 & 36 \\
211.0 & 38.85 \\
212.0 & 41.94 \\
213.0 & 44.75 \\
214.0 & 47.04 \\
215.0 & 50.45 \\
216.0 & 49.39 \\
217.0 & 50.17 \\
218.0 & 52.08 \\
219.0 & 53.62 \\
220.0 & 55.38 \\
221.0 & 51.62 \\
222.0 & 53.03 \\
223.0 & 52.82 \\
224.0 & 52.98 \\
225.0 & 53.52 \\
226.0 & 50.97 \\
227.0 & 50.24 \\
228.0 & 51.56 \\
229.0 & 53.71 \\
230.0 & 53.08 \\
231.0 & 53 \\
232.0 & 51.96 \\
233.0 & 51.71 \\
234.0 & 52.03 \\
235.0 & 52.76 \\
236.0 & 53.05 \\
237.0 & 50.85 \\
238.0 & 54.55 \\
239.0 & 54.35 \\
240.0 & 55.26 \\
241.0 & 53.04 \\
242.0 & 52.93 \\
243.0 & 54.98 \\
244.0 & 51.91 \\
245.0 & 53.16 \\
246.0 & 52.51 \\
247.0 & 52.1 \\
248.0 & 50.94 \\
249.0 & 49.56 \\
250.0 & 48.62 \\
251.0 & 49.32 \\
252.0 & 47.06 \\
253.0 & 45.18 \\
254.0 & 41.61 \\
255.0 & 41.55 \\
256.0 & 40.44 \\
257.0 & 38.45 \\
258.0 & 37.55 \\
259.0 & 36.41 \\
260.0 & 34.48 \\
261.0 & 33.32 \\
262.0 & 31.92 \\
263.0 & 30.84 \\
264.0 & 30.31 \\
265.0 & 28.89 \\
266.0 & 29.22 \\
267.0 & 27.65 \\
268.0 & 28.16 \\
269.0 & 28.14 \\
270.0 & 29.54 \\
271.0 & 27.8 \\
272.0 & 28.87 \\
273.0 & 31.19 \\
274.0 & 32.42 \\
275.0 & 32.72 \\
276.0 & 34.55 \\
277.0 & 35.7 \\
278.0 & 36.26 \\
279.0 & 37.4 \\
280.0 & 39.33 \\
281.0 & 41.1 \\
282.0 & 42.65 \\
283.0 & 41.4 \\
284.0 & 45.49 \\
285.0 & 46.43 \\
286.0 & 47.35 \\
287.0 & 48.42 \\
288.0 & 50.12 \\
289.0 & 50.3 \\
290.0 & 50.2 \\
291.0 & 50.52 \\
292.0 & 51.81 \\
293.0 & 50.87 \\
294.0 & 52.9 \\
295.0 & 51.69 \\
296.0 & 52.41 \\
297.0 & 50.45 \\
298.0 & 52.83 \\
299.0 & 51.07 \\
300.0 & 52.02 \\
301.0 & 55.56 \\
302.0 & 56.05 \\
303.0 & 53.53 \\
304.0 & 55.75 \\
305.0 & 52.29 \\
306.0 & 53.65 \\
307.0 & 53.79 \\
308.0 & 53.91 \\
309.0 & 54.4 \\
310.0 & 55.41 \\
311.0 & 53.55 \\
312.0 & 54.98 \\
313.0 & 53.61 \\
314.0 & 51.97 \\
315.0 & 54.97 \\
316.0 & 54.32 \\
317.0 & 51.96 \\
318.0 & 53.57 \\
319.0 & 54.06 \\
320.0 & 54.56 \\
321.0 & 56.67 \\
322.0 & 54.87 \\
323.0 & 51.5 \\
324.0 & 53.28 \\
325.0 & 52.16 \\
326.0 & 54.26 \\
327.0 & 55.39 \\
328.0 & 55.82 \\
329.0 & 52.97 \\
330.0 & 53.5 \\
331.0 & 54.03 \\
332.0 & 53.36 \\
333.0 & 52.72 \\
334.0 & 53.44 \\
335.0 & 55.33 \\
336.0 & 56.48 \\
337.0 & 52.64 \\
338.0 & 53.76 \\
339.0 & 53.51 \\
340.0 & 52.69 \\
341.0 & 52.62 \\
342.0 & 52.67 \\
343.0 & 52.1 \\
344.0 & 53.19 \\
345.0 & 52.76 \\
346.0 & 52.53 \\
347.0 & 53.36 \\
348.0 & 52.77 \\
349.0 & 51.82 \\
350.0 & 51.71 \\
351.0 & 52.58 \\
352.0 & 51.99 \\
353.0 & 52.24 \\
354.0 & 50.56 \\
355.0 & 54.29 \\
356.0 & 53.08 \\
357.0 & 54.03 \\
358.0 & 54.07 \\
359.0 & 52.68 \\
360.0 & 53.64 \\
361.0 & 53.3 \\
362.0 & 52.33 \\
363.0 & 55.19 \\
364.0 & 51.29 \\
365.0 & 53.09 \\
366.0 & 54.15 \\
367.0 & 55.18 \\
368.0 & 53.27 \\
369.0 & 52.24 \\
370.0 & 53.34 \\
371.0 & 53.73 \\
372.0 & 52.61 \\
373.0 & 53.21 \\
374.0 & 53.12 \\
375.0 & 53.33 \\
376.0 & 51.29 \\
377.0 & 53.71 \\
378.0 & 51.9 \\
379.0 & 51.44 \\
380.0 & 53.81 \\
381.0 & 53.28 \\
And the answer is 9.31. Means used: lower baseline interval 47.1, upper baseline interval 53.7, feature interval 43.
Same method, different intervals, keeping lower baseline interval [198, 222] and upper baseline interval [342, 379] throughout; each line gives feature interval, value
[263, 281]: 6.0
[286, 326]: -2.5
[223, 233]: -1.6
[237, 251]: -1.9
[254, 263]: 2.0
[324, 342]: -0.9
